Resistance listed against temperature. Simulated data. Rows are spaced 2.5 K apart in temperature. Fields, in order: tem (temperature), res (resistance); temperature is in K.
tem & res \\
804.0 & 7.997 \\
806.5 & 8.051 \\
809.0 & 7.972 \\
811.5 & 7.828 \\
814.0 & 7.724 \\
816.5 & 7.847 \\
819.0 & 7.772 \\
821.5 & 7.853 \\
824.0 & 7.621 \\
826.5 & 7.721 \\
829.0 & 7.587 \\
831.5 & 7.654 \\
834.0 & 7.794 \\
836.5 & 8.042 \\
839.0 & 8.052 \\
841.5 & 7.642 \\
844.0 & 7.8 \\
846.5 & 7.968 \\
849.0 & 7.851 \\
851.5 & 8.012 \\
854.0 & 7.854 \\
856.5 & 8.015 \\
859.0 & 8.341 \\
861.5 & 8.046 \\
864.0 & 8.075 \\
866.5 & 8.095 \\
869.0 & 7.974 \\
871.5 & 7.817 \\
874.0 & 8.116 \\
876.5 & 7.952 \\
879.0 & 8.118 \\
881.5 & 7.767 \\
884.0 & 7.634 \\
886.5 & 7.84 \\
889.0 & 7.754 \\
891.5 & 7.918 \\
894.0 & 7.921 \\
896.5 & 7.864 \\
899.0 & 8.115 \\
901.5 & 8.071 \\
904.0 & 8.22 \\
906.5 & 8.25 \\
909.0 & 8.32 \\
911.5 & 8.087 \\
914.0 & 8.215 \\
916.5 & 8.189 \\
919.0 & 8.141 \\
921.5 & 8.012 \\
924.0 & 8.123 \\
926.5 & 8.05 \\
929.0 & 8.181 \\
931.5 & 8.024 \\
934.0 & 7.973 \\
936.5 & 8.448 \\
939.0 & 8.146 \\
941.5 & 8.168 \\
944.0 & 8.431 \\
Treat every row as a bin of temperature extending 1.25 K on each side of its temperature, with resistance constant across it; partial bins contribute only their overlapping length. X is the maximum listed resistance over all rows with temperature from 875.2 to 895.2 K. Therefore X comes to 8.118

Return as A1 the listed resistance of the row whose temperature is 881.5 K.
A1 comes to 7.767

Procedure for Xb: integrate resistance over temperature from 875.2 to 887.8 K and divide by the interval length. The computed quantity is 7.86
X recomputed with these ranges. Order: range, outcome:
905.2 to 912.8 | 8.32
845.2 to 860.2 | 8.341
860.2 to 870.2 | 8.095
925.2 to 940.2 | 8.448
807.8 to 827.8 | 7.972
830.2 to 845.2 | 8.052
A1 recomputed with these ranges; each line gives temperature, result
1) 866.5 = 8.095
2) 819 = 7.772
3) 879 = 8.118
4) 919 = 8.141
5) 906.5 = 8.25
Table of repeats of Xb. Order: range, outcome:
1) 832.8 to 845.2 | 7.87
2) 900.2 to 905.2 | 8.14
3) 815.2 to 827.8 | 7.76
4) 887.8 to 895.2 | 7.86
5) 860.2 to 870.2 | 8.05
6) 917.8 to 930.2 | 8.1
